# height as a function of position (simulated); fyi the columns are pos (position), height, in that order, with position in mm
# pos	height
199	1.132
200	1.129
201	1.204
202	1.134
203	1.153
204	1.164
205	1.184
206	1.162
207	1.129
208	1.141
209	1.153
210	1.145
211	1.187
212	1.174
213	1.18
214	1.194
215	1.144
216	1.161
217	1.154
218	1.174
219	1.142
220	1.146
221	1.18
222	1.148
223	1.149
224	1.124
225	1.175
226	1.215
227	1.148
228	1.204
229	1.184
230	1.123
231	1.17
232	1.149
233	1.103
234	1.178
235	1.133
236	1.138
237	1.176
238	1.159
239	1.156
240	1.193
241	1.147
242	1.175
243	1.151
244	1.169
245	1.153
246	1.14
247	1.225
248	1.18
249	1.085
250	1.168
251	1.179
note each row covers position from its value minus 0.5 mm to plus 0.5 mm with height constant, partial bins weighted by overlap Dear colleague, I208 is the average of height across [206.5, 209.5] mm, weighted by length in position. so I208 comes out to 1.14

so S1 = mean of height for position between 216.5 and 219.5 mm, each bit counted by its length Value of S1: 1.16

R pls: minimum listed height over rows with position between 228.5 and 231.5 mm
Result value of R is 1.123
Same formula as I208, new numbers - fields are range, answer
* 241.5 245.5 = 1.16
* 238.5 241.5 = 1.17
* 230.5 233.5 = 1.14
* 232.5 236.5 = 1.14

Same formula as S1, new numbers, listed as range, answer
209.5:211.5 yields 1.17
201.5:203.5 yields 1.14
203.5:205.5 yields 1.17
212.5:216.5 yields 1.17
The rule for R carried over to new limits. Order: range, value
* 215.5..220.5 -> 1.142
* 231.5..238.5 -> 1.103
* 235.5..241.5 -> 1.138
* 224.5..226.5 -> 1.175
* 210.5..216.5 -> 1.144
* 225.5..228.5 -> 1.148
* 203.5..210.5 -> 1.129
